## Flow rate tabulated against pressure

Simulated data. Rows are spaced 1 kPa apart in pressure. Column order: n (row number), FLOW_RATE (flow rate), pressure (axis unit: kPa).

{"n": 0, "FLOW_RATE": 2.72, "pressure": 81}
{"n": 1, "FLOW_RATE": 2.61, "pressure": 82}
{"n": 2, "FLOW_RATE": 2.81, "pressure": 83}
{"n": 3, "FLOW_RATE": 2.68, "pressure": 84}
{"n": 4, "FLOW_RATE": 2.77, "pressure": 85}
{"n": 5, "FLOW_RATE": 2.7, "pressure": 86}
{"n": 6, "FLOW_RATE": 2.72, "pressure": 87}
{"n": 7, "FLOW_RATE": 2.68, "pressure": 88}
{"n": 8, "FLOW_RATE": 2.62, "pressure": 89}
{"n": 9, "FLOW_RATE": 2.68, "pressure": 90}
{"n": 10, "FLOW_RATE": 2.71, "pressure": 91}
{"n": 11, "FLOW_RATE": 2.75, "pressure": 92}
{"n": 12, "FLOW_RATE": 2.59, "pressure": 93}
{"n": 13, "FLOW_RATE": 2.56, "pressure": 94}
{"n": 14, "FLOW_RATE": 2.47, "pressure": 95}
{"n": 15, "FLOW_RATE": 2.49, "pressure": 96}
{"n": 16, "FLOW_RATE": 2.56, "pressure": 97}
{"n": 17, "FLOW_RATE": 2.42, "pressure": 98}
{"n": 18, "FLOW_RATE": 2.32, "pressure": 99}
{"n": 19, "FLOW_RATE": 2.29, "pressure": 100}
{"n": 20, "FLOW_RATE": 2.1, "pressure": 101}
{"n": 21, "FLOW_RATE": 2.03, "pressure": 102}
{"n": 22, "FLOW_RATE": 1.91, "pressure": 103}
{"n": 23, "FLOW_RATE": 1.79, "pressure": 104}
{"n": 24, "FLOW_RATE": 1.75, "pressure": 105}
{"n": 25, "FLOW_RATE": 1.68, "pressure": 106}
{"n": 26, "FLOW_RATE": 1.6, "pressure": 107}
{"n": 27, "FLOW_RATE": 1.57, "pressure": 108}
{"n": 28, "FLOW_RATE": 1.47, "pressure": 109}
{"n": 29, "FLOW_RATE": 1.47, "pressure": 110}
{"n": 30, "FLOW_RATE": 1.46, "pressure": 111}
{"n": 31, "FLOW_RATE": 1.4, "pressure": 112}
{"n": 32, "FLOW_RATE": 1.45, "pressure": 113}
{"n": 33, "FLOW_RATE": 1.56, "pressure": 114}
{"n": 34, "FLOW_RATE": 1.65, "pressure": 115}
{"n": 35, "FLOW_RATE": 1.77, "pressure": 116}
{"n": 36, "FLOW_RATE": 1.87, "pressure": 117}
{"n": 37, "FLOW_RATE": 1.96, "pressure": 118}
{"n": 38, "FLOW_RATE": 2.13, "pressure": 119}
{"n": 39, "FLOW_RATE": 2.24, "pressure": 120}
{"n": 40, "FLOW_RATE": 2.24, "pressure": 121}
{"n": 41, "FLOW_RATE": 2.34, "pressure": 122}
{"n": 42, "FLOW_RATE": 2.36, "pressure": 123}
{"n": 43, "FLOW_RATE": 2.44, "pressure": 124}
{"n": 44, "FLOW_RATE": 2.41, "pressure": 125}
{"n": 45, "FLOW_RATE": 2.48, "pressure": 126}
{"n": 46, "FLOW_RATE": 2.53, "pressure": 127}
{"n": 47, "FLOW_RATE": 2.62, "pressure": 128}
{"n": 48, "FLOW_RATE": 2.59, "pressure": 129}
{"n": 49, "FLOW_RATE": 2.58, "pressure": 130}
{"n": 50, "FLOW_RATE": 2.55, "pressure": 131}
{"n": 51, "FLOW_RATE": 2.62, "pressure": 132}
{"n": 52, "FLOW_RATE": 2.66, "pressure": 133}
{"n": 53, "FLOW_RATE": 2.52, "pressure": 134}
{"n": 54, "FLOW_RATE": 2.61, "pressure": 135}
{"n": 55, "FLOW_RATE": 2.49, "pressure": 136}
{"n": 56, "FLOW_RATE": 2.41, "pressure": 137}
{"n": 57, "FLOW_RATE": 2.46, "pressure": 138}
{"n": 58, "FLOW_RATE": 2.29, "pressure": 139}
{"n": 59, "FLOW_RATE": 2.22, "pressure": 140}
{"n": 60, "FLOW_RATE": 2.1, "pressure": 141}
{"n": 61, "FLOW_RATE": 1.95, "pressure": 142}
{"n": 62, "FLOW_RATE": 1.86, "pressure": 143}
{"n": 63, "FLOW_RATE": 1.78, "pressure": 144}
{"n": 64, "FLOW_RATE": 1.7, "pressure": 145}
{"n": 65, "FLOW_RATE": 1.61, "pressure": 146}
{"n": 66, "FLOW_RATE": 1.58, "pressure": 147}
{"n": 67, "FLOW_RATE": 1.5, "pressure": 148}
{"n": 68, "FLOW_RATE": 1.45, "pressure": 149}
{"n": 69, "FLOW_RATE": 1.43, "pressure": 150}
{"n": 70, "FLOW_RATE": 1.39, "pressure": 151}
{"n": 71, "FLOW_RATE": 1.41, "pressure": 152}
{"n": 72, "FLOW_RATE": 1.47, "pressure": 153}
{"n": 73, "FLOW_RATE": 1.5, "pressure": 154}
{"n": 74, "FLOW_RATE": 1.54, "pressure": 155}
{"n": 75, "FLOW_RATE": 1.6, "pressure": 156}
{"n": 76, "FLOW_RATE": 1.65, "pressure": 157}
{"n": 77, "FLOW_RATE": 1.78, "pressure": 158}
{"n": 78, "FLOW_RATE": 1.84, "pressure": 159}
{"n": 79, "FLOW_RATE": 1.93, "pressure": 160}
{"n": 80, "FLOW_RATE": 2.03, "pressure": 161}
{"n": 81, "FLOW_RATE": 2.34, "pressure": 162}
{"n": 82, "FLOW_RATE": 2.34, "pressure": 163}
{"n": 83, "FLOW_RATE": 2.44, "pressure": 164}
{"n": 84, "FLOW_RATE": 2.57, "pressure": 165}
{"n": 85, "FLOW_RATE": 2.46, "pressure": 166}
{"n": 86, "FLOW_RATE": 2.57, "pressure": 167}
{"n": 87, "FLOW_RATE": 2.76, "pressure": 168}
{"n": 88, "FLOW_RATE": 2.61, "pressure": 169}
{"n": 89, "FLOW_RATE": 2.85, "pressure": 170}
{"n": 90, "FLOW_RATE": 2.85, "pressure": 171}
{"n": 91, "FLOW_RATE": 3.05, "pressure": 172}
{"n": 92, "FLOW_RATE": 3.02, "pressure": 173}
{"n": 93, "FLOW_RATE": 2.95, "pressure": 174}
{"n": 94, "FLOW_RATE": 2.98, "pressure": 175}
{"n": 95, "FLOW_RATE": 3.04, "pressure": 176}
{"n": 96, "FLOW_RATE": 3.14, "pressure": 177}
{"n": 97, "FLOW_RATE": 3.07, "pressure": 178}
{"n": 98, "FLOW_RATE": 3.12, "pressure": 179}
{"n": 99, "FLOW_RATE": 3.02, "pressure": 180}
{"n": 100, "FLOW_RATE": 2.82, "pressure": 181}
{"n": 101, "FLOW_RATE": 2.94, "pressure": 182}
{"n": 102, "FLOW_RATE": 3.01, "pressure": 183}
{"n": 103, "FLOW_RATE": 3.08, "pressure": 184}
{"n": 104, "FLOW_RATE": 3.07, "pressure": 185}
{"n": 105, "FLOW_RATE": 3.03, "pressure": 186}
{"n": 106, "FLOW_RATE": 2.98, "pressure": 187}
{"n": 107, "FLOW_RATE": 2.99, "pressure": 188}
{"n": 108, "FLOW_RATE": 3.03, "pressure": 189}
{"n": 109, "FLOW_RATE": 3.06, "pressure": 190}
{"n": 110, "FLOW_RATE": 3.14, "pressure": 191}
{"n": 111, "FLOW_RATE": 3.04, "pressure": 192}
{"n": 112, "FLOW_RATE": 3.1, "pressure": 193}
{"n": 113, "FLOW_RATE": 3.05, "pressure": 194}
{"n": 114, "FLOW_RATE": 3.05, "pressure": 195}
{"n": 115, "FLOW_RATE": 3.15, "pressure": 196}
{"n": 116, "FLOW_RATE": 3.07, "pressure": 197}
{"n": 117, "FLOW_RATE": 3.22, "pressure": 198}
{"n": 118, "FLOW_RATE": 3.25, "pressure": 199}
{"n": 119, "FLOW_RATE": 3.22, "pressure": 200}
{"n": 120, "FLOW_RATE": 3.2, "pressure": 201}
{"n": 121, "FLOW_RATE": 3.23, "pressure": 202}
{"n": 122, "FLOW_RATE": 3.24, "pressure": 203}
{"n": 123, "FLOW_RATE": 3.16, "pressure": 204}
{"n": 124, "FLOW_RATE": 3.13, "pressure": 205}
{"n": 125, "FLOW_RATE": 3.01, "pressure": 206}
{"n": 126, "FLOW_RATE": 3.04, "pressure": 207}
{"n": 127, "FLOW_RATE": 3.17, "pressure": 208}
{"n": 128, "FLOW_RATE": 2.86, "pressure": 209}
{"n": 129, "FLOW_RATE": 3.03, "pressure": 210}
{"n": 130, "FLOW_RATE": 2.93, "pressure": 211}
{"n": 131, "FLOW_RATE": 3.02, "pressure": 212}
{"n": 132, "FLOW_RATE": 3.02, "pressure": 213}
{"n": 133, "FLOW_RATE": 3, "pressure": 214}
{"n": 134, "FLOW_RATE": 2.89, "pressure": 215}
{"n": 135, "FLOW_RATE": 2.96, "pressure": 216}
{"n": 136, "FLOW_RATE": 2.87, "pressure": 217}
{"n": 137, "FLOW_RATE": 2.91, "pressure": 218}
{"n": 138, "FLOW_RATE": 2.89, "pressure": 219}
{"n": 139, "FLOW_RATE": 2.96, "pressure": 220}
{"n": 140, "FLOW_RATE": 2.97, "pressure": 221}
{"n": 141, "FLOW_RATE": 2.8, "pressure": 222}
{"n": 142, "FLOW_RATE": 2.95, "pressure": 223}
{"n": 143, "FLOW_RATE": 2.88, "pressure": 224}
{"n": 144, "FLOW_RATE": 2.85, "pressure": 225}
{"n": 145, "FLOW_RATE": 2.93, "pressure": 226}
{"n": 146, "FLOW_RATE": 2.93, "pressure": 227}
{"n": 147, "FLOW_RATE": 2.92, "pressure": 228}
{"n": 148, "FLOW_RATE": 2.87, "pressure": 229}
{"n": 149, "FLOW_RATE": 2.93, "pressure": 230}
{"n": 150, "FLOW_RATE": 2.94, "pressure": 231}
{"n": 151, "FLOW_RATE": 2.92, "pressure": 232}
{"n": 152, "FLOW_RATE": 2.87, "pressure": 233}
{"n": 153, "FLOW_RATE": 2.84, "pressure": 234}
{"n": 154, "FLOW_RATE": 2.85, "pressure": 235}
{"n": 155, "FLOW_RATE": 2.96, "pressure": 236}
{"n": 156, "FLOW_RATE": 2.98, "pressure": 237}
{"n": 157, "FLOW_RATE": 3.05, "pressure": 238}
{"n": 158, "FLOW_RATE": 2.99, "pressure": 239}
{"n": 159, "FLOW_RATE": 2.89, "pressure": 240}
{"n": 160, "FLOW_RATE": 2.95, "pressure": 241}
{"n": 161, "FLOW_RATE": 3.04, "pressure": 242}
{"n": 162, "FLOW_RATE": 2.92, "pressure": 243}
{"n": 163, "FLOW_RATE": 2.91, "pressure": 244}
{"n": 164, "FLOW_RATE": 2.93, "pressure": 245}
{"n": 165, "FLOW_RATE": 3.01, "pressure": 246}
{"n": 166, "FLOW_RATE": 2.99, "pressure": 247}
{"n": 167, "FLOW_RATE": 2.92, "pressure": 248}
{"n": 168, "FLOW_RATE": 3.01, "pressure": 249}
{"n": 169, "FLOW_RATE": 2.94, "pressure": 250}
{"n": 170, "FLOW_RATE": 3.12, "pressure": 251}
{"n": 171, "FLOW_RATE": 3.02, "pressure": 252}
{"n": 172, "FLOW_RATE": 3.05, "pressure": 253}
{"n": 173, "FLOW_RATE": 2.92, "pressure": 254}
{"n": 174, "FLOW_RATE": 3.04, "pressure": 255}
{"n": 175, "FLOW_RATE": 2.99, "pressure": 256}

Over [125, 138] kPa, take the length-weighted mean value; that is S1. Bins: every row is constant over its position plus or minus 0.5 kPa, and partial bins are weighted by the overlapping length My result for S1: 2.55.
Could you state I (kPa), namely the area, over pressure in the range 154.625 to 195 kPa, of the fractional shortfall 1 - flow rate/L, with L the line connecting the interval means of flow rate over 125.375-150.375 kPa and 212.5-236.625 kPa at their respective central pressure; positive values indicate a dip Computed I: -3.16 kPa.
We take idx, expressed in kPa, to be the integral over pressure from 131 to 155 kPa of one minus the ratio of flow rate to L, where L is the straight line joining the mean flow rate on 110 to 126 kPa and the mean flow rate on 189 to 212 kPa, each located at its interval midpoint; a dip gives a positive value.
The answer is 3.33 kPa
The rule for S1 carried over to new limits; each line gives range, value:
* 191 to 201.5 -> 3.14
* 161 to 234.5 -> 2.95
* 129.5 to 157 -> 1.97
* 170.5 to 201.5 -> 3.06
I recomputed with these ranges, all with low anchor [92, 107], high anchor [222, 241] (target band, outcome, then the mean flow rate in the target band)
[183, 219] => -4.0 kPa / 3.06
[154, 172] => 2.2 kPa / 2.25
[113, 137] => 0.5 kPa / 2.3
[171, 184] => -1.9 kPa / 3.01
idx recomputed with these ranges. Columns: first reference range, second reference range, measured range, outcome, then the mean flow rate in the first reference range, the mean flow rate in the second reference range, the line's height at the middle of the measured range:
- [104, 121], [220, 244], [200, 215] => -2.2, 1.71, 2.92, 2.67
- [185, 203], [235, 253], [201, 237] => 0.9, 3.11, 2.98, 3.04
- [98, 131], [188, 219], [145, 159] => 5.2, 2.02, 3.06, 2.46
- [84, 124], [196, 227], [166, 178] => -0.8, 2.14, 3.02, 2.7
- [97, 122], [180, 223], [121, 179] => 2.3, 1.86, 3.04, 2.38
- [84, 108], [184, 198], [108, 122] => 4.1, 2.35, 3.07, 2.49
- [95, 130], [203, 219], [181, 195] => -1.3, 2.04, 3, 2.78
